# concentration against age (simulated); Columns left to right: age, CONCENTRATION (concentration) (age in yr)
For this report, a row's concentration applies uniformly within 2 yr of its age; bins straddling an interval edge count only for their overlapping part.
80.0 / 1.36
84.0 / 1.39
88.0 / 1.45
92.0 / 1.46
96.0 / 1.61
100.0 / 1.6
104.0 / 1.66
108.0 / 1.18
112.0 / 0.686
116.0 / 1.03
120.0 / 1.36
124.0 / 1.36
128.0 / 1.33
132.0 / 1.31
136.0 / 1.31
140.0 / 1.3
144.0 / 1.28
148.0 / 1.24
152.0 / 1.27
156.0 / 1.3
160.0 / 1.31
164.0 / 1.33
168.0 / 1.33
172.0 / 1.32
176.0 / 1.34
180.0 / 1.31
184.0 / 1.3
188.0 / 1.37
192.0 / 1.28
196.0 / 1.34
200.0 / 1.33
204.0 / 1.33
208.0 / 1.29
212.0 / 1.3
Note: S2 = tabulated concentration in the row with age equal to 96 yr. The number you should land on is 1.61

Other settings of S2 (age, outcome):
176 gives 1.34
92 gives 1.46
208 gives 1.29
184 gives 1.3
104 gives 1.66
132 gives 1.31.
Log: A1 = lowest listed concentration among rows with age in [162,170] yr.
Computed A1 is 1.33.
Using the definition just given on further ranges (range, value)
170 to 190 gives 1.3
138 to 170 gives 1.24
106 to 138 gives 0.686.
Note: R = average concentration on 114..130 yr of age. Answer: 1.27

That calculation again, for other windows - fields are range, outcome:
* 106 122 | 1.06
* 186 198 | 1.33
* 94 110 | 1.51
